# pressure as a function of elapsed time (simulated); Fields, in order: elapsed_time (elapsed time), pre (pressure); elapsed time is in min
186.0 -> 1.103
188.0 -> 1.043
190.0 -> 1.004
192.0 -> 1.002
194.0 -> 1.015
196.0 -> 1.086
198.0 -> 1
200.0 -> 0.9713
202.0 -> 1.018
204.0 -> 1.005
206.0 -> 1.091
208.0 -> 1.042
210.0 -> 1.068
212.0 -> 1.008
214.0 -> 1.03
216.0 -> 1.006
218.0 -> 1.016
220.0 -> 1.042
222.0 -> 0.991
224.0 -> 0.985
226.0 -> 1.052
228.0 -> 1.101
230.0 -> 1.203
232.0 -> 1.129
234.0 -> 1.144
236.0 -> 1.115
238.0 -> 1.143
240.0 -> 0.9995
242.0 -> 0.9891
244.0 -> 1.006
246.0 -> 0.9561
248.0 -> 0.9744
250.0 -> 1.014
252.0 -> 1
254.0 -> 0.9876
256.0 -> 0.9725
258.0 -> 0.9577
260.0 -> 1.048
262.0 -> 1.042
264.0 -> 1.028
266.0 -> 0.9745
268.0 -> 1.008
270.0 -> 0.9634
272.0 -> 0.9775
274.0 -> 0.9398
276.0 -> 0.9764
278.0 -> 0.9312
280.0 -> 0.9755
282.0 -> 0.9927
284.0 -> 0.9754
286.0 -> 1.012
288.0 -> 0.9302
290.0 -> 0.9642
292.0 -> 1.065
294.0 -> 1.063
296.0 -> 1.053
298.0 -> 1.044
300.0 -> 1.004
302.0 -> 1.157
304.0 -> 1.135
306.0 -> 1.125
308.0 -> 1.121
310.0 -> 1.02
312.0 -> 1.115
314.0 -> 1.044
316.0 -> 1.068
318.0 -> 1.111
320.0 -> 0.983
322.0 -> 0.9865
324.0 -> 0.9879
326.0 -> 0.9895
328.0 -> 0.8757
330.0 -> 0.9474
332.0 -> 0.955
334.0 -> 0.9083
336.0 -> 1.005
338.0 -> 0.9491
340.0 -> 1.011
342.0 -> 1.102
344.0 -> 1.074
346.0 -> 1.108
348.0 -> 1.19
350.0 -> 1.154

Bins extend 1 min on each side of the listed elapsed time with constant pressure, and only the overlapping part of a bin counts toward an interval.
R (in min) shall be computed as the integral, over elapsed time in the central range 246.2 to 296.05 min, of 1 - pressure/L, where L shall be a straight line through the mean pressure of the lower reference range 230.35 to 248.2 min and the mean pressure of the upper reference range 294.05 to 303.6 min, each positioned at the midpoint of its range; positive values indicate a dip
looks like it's 3.4 min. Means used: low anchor 1.06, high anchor 1.07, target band 0.991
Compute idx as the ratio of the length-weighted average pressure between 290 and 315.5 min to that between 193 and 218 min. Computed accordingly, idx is 1.05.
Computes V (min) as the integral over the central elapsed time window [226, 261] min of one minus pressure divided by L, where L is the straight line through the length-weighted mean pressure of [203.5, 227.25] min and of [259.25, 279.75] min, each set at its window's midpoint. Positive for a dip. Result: -1.2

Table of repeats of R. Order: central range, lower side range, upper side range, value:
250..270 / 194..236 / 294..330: 0.9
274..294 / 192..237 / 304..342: 0.9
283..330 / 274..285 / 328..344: -2.9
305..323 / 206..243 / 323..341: -1.6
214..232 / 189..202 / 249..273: -0.8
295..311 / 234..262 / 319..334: -1.8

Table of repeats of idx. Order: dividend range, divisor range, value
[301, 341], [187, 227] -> 1.00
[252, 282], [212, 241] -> 0.92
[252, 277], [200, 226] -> 0.97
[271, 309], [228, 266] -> 0.98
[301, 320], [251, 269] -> 1.09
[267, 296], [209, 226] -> 0.97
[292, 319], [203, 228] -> 1.05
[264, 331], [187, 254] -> 0.98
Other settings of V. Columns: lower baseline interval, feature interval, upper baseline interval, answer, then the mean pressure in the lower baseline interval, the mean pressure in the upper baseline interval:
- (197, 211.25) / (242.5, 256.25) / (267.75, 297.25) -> 0.2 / 1.03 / 0.988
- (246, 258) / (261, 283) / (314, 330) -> 0.1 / 0.984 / 1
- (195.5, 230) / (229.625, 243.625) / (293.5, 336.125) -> -0.8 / 1.03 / 1.03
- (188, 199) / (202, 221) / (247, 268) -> -0.3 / 1.02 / 1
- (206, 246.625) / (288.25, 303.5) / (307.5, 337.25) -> -0.4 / 1.05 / 1.01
